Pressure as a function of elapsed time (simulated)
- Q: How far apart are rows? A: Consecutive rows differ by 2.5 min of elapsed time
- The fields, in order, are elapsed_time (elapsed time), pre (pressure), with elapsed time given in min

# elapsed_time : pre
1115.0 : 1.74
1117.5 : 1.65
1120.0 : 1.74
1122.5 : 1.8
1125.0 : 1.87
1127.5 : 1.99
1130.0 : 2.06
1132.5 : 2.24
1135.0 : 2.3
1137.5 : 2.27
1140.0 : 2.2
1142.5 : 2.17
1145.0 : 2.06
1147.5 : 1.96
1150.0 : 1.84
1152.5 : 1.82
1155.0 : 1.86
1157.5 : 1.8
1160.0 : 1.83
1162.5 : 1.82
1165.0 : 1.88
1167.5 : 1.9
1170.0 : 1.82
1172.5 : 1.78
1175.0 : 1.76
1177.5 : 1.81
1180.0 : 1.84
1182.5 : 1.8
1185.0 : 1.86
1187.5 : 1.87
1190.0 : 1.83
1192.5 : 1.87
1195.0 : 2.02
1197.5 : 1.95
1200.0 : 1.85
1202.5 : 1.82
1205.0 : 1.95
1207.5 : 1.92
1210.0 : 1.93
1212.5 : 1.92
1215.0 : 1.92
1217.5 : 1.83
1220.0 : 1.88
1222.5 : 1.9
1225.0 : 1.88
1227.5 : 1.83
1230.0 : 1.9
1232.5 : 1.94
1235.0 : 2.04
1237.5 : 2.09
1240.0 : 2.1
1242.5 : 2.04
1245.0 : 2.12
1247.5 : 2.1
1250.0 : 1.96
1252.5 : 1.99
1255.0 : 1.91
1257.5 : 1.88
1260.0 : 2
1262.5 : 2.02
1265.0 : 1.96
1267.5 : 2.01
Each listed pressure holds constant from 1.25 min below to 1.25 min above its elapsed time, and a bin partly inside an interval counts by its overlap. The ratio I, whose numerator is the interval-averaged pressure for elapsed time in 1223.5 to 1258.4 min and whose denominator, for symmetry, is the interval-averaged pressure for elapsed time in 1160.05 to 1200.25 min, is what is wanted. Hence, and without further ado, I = 1.07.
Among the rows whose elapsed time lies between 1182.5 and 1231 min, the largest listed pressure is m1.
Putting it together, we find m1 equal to 2.02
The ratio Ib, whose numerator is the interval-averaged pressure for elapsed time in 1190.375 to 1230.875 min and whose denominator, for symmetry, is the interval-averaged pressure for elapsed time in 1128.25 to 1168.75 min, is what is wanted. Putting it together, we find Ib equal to 0.9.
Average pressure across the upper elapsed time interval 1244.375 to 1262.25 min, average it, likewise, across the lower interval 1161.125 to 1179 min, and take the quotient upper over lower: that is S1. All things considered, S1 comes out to 1.1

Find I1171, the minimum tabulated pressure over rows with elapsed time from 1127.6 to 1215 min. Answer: 1.76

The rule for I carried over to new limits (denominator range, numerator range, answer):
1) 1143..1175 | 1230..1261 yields 1.08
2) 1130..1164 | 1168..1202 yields 0.92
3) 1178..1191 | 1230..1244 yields 1.10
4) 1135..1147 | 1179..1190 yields 0.85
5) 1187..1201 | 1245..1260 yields 1.04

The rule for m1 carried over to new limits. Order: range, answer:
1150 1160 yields 1.86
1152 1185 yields 1.9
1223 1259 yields 2.12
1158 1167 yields 1.88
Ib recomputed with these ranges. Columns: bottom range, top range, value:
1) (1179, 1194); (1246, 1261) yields 1.07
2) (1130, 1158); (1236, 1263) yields 0.98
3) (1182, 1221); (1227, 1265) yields 1.06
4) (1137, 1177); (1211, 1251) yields 1.03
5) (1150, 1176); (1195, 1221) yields 1.04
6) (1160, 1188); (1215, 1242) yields 1.06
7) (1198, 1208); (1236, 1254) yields 1.09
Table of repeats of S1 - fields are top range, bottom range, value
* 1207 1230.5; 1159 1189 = 1.03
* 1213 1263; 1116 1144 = 0.97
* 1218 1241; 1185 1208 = 1.03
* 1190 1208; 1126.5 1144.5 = 0.88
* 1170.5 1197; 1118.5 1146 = 0.90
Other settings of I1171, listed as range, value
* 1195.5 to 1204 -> 1.82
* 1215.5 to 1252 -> 1.83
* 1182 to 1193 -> 1.8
